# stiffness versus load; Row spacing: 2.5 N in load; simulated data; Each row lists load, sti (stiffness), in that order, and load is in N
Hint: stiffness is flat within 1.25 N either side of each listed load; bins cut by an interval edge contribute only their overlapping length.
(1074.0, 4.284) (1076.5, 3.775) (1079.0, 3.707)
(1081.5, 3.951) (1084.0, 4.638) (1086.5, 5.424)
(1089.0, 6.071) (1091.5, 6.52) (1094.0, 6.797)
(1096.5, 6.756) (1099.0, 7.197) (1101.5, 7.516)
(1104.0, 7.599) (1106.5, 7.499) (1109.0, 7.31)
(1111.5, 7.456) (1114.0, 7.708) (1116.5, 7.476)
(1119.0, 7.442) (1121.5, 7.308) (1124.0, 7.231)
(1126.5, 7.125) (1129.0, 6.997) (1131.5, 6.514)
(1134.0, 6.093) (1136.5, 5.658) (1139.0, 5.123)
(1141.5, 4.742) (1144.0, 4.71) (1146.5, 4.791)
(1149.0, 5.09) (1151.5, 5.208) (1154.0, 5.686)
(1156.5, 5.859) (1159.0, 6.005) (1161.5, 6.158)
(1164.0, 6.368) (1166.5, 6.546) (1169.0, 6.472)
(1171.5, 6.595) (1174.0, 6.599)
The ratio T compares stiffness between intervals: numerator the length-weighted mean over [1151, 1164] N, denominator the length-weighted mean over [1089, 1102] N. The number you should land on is 0.86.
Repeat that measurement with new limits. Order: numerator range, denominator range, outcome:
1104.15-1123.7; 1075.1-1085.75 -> 1.82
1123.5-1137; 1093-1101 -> 0.95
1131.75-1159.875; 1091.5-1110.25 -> 0.75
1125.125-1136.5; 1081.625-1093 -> 1.19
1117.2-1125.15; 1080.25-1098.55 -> 1.27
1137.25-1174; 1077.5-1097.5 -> 1.05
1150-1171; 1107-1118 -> 0.81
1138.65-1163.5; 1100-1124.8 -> 0.72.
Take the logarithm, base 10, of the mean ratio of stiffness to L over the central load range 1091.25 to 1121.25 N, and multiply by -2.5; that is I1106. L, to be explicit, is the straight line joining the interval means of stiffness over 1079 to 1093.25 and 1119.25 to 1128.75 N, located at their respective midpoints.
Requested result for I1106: -0.16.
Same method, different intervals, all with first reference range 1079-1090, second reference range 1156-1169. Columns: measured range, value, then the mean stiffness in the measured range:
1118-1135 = -0.24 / 6.96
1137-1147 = 0.19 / 4.91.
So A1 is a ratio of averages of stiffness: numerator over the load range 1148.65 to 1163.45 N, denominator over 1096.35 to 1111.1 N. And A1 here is 0.8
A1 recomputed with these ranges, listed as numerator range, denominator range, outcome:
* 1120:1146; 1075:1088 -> 1.41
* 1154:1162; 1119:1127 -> 0.82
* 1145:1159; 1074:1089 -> 1.21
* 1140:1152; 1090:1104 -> 0.70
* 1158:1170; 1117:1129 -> 0.87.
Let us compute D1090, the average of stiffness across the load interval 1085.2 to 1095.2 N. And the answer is 6.19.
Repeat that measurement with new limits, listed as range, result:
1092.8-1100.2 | 6.92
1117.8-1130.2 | 7.22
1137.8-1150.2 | 4.89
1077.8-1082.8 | 3.84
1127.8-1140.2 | 6.08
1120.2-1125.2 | 7.27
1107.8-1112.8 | 7.39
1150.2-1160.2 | 5.68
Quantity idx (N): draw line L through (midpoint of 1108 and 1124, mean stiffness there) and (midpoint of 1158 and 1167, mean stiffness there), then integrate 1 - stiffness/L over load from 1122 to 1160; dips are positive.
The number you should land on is 5.6 N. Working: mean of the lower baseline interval 7.44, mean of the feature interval 5.82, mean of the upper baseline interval 6.25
